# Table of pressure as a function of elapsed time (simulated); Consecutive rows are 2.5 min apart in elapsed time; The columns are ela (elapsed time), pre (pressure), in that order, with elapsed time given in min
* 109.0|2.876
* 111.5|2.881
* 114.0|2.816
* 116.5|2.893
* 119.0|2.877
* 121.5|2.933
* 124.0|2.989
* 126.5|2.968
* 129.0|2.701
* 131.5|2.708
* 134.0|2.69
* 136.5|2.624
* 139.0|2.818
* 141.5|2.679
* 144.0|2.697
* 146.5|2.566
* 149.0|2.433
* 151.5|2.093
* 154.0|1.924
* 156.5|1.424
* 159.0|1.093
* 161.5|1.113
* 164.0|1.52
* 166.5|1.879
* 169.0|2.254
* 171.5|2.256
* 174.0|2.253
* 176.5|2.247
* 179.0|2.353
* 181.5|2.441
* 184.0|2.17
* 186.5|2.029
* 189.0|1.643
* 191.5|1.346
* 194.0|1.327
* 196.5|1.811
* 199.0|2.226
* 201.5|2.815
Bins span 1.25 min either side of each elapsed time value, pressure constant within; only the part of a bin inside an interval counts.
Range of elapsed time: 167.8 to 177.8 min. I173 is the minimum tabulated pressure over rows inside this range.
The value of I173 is 2.247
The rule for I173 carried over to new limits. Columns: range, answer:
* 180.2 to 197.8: 1.327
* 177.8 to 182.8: 2.353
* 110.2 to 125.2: 2.816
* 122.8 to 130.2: 2.701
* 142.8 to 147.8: 2.566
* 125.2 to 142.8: 2.624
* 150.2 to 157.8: 1.424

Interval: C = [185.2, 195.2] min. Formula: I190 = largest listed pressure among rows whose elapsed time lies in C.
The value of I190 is 2.029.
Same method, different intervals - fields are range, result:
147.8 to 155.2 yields 2.433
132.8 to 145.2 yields 2.818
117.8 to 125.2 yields 2.989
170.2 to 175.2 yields 2.256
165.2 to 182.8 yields 2.441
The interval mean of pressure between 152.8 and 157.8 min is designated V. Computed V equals 1.67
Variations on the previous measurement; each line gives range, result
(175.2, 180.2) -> 2.3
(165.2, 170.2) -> 2.06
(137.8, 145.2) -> 2.73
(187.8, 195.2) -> 1.44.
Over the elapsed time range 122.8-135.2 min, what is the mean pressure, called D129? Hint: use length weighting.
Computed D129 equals 2.81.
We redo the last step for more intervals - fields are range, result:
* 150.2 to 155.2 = 2.01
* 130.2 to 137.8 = 2.68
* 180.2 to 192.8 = 1.93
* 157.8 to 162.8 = 1.11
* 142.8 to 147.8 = 2.63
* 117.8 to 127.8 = 2.94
